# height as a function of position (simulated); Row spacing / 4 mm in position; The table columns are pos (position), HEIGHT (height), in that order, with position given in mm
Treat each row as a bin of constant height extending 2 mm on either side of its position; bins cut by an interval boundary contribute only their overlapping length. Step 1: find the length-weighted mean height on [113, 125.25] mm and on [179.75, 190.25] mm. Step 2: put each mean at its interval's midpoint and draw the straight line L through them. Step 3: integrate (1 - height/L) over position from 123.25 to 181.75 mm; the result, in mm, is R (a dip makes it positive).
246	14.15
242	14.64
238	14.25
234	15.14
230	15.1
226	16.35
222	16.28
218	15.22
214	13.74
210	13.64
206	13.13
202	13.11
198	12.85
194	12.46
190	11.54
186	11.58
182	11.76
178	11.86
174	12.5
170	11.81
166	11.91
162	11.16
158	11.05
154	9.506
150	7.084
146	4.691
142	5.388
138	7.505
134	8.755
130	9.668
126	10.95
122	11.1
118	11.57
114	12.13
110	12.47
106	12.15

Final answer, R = 9.8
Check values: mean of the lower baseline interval 11.5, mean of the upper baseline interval 11.6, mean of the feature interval 9.65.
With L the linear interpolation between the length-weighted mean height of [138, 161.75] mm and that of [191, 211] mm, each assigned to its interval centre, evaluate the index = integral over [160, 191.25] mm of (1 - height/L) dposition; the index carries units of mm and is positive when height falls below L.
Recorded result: -4.4 mm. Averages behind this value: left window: 7.81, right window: 12.9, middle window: 11.8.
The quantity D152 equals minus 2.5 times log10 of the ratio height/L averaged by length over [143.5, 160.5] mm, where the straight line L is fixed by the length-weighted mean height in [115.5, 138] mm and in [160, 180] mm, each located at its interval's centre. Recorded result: 0.35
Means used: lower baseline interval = 10.2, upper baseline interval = 11.8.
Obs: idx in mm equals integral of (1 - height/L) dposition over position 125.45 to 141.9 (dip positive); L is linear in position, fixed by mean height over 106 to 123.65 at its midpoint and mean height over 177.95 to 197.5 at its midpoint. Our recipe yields 4.51 mm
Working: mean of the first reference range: 11.9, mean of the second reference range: 11.9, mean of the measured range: 8.62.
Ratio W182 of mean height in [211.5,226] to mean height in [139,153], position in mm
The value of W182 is 2.49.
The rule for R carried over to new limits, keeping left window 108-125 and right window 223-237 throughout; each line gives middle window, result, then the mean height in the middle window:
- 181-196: 2.43 mm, 11.8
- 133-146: 6.02 mm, 6.71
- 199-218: 1.57 mm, 13.6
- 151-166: 3.01 mm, 10.5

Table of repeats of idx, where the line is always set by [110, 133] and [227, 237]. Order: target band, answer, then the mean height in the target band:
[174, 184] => 0.95 mm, 11.9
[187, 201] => 1.50 mm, 12.3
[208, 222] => 0.05 mm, 14.5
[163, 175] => 0.83 mm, 12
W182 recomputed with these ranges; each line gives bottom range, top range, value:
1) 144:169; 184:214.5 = 1.36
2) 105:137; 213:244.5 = 1.38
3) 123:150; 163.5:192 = 1.50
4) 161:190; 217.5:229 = 1.35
